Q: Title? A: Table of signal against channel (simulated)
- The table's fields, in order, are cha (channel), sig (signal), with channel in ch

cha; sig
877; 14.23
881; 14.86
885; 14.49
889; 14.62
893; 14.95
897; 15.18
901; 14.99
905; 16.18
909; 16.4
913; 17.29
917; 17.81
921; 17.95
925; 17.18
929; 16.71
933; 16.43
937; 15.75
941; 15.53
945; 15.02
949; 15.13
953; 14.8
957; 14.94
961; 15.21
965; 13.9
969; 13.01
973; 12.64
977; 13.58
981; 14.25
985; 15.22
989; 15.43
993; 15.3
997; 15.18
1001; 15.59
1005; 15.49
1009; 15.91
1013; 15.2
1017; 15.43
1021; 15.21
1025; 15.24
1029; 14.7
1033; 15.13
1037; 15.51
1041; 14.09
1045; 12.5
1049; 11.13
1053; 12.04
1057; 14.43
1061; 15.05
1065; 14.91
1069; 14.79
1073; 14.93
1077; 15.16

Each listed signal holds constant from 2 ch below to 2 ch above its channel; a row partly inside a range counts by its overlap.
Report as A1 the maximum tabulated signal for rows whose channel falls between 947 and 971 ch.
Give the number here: 15.21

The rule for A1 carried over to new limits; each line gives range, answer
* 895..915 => 17.29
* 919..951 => 17.95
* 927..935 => 16.71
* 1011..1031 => 15.43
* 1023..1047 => 15.51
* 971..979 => 13.58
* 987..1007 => 15.59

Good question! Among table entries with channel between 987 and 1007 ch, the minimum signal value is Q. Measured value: 15.18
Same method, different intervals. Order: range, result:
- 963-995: 12.64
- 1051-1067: 12.04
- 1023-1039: 14.7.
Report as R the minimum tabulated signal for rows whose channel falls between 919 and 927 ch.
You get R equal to 17.18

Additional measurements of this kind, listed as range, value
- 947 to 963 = 14.8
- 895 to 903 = 14.99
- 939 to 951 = 15.02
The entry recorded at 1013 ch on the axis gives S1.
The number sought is 15.2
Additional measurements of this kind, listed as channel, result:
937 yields 15.75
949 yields 15.13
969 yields 13.01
